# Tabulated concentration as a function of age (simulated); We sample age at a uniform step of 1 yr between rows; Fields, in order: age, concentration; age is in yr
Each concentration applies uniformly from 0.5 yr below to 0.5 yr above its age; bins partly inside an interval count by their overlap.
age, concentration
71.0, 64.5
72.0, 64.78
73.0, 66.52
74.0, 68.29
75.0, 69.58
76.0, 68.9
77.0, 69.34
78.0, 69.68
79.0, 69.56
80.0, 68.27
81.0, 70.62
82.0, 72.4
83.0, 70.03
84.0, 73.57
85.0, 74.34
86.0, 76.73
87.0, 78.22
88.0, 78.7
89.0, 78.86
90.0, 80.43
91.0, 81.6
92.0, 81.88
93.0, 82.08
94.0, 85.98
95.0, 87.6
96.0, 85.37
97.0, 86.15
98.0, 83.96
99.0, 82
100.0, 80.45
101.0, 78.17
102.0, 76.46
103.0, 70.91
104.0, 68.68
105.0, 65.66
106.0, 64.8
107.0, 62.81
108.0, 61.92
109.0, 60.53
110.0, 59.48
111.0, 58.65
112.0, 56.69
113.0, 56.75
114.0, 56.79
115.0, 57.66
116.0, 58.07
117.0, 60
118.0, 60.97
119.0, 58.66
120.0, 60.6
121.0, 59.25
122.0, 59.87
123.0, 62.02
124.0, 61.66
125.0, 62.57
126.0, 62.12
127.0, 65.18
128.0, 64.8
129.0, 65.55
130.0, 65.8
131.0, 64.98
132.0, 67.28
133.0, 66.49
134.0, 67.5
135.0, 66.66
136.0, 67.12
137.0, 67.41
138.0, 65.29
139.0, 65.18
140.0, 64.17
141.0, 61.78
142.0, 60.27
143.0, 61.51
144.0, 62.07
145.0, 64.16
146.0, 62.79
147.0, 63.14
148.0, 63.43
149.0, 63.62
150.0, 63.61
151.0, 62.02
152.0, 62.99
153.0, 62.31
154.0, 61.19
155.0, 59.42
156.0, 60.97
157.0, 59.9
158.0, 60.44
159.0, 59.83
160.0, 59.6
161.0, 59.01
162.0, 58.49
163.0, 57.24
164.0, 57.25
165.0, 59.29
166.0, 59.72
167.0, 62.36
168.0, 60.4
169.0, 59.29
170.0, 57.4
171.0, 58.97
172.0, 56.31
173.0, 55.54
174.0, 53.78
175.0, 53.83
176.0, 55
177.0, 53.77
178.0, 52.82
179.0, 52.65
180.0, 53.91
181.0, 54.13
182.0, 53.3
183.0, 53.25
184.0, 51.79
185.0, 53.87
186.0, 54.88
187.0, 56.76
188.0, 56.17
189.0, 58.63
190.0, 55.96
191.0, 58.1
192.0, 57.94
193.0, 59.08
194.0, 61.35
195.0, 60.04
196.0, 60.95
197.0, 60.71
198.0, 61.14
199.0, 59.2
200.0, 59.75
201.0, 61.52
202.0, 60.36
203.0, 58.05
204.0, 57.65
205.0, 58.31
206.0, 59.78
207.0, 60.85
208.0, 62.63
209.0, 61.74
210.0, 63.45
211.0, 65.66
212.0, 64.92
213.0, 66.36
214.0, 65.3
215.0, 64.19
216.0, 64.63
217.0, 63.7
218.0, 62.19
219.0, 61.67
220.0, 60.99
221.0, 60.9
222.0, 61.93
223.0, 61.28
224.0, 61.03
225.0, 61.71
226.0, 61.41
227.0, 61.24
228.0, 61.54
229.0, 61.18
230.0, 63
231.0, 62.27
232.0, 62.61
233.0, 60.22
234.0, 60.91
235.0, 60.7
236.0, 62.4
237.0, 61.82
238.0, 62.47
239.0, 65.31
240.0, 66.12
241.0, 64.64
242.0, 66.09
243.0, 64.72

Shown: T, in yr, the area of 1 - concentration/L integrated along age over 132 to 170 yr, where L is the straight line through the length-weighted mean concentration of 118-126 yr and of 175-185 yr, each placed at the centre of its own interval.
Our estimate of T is -3.3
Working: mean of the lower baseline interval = 60.8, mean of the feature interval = 62.1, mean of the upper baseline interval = 53.4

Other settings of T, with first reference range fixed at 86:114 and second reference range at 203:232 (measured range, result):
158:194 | 5.2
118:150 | 3.0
